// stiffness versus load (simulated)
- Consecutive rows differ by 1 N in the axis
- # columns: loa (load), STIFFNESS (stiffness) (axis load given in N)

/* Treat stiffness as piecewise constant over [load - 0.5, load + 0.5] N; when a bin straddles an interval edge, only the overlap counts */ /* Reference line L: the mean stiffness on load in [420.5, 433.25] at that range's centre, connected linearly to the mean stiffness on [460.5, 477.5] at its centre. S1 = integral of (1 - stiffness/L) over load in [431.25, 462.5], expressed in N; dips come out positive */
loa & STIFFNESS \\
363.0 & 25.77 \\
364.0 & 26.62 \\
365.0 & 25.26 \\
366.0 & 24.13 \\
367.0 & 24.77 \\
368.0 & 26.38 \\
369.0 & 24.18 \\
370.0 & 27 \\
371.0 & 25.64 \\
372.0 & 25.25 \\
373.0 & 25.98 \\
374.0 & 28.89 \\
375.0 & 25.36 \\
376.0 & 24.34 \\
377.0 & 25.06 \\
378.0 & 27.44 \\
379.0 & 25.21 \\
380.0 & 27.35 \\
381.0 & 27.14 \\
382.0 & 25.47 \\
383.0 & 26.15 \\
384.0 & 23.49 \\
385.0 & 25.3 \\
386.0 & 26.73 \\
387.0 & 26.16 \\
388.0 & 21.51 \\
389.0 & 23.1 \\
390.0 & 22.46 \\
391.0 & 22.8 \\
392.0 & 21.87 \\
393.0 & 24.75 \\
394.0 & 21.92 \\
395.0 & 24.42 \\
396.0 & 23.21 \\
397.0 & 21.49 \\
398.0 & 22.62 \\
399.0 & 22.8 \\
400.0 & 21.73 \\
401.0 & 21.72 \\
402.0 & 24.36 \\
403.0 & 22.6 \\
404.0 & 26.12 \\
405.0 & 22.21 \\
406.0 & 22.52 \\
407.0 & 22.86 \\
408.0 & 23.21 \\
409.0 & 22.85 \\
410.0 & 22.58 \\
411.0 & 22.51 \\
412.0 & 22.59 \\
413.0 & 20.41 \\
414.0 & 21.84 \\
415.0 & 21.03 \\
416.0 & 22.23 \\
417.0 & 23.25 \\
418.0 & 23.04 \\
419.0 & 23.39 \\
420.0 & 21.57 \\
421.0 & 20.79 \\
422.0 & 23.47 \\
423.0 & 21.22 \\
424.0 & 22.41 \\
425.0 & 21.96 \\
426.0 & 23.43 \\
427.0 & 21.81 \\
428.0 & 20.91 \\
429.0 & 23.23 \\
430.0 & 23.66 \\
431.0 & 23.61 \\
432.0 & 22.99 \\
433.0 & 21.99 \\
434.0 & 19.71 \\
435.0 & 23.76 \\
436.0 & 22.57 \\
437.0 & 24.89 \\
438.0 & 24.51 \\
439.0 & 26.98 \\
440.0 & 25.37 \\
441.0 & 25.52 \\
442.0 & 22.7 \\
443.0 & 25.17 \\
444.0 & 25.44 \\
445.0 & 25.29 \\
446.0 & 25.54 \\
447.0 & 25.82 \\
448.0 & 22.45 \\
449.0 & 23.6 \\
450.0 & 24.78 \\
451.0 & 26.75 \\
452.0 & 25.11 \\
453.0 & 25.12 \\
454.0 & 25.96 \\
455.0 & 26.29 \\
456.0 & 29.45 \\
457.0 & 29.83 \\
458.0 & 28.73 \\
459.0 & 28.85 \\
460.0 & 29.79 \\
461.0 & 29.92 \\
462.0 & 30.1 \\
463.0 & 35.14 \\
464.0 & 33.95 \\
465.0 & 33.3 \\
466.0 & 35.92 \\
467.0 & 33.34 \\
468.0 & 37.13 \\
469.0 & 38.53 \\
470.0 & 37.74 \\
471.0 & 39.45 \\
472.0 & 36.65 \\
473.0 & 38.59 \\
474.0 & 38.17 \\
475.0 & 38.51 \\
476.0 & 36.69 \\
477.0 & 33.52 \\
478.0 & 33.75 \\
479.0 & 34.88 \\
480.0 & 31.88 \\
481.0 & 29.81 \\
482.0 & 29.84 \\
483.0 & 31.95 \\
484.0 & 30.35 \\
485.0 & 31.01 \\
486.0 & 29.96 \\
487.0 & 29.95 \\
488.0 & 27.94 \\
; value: 3.3 N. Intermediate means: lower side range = 22.4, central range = 25.6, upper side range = 35.7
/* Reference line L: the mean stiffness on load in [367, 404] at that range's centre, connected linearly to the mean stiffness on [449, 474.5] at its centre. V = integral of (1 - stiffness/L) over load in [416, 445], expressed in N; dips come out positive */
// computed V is 5.6 N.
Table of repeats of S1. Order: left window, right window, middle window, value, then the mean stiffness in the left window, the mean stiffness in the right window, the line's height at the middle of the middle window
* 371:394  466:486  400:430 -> 6.21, 25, 34.7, 28.4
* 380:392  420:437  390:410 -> 0.78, 24.6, 22.4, 23.9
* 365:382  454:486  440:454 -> 2.89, 25.9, 33.2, 31.4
